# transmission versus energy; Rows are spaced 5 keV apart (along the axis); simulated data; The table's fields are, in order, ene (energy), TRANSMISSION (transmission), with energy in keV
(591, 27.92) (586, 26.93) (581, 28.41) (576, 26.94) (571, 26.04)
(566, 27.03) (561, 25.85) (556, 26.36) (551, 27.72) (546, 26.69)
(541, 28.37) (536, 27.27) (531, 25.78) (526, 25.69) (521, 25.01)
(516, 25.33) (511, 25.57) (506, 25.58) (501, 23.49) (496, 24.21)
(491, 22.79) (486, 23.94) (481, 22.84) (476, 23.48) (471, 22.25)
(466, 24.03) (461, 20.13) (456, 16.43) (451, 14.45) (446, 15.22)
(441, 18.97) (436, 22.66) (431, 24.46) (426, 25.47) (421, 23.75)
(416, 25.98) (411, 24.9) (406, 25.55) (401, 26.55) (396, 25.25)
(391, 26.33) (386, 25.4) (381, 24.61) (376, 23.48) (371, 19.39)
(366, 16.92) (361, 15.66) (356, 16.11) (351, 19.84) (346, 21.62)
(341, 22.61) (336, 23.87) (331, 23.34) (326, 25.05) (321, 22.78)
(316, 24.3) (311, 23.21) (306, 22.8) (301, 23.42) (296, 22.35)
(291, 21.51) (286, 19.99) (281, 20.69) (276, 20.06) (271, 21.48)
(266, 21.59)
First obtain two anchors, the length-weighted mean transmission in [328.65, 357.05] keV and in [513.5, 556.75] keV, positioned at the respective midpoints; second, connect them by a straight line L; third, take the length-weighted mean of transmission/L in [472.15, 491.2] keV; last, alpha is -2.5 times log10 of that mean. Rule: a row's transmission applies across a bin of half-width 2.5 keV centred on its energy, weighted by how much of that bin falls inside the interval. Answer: 0.08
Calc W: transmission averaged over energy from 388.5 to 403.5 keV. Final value 26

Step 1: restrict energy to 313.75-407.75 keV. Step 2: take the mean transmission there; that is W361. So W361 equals 22.5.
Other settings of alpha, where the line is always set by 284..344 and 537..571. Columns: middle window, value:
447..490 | 0.22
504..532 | 0.04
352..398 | 0.13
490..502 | 0.10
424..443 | 0.09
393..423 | -0.04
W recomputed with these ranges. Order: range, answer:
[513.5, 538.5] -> 25.8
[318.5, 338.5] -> 23.8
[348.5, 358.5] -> 18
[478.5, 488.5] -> 23.4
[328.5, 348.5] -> 22.9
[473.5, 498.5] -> 23.5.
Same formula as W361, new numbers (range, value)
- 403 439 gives 24.6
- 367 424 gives 24.5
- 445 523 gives 22.3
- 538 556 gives 27.4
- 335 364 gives 19.7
